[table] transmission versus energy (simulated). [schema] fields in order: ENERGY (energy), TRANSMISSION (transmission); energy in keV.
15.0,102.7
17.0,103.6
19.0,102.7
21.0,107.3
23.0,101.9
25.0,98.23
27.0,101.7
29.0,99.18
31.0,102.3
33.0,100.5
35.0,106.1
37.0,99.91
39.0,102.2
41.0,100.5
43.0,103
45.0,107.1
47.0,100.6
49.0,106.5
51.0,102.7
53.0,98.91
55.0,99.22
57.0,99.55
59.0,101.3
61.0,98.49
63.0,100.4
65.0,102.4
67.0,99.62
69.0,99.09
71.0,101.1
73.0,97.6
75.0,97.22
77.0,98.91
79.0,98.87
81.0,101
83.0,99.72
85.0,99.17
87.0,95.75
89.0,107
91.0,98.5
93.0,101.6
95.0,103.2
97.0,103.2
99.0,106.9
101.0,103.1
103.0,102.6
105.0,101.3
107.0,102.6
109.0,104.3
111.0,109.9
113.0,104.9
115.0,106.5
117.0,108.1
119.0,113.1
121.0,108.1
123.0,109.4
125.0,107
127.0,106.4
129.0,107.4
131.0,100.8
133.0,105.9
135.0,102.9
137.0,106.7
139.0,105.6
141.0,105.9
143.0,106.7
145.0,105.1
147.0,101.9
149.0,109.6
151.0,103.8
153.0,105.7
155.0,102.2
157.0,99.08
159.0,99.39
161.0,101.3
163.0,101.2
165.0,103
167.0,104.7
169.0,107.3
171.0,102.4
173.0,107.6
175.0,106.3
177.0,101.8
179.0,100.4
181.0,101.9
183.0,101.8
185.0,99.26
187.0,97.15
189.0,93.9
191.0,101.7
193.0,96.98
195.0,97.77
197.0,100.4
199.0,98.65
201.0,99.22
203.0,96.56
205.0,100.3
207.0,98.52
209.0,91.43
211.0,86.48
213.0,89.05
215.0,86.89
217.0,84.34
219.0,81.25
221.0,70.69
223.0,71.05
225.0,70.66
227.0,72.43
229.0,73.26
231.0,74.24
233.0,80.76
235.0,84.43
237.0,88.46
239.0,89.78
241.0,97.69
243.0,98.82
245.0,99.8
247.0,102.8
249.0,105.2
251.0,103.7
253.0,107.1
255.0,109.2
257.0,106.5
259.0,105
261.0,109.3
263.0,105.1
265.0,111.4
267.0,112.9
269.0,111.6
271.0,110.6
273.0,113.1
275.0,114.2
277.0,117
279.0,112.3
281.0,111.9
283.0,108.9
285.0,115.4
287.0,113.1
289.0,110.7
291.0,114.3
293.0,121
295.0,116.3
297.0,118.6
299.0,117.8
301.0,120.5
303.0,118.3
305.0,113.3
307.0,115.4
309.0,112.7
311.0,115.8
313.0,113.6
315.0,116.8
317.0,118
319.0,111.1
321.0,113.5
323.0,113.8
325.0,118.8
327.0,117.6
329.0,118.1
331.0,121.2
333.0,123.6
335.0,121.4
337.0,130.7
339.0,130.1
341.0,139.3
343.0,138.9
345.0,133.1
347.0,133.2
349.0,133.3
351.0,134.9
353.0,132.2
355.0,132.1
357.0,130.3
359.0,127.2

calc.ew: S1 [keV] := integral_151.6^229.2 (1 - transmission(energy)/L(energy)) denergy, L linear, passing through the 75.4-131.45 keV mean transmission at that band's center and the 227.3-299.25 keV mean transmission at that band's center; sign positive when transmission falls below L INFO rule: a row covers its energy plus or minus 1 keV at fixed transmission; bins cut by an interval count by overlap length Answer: 6.81 keV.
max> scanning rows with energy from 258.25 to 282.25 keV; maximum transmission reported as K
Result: 117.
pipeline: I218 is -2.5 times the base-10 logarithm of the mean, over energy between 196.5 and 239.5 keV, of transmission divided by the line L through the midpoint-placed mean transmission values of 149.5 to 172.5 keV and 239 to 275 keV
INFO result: 0.22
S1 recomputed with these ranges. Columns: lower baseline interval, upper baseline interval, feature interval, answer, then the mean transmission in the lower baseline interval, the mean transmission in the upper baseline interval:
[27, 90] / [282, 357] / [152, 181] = 1.7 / 101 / 121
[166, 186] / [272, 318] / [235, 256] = 2.1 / 103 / 115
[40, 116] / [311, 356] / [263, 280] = 0.9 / 102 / 125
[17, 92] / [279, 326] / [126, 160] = 0.5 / 101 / 115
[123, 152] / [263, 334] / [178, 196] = 1.6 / 106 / 115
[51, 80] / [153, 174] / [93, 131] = -1.7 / 99.6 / 103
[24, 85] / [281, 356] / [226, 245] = 4.9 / 101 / 121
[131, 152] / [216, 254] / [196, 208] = -0.7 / 105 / 87.2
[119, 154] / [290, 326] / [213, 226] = 3.8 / 106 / 116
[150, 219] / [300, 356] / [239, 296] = 1.9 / 98.8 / 123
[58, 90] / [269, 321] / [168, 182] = 0.4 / 99.9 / 115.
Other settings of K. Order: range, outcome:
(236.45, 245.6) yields 99.8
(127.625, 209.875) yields 109.6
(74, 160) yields 113.1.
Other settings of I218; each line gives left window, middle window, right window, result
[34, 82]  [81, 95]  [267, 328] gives 0.023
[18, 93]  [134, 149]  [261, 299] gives 0.004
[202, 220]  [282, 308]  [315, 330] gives -0.058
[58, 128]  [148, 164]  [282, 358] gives 0.053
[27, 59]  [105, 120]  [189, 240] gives -0.114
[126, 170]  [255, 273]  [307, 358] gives 0.071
